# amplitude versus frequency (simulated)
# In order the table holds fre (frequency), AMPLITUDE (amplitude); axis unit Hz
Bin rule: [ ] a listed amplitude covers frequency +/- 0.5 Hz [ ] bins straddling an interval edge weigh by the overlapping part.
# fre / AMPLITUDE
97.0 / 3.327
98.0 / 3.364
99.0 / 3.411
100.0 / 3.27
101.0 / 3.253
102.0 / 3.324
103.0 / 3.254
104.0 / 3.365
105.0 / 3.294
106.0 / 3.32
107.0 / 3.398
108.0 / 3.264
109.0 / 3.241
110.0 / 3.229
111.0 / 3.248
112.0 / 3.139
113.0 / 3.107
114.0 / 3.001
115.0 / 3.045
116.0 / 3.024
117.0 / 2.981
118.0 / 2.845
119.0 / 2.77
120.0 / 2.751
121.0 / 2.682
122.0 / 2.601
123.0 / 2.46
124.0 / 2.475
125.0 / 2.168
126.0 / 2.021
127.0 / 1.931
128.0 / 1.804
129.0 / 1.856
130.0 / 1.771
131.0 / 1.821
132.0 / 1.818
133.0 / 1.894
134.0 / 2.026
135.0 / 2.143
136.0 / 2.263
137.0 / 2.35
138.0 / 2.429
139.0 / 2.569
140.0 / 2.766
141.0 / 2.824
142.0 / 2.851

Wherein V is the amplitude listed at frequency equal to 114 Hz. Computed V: 3.001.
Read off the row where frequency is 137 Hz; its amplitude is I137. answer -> 2.35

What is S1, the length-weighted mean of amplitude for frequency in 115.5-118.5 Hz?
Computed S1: 2.95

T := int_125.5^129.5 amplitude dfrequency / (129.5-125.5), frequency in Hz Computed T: 1.9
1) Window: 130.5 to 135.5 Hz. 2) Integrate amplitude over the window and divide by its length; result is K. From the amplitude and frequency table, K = 1.94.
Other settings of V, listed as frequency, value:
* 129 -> 1.856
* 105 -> 3.294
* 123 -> 2.46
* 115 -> 3.045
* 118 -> 2.845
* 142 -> 2.851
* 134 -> 2.026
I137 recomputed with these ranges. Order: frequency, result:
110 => 3.229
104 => 3.365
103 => 3.254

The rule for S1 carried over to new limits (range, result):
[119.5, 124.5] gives 2.59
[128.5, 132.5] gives 1.82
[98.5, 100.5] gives 3.34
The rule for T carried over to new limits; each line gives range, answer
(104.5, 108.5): 3.32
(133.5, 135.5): 2.08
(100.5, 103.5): 3.28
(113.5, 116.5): 3.02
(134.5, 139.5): 2.35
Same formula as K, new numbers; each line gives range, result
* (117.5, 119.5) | 2.81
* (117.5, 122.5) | 2.73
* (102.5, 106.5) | 3.31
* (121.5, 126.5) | 2.35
